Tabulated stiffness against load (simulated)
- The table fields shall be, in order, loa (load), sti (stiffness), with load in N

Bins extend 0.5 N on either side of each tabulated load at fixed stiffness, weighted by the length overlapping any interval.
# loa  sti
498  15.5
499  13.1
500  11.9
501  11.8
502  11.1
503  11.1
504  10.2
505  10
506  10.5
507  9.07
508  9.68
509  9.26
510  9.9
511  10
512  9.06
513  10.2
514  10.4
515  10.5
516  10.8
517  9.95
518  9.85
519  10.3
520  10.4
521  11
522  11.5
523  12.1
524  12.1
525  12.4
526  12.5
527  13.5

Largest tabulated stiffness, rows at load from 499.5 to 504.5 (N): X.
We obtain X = 11.9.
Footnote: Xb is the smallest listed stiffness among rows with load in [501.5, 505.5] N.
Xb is 10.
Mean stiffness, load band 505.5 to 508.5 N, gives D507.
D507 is 9.75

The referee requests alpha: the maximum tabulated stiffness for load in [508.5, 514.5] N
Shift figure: 10.4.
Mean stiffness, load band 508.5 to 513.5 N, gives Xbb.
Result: 9.68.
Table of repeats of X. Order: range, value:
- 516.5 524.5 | 12.1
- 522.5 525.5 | 12.4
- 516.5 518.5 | 9.95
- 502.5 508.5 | 11.1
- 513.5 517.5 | 10.8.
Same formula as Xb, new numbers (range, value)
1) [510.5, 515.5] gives 9.06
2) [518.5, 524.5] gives 10.3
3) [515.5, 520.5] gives 9.85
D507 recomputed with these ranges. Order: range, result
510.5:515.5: 10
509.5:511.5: 9.95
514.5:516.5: 10.7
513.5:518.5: 10.3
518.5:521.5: 10.6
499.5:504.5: 11.2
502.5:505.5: 10.4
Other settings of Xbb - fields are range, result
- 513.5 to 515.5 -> 10.4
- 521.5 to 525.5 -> 12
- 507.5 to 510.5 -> 9.61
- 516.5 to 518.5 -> 9.9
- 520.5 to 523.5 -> 11.5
